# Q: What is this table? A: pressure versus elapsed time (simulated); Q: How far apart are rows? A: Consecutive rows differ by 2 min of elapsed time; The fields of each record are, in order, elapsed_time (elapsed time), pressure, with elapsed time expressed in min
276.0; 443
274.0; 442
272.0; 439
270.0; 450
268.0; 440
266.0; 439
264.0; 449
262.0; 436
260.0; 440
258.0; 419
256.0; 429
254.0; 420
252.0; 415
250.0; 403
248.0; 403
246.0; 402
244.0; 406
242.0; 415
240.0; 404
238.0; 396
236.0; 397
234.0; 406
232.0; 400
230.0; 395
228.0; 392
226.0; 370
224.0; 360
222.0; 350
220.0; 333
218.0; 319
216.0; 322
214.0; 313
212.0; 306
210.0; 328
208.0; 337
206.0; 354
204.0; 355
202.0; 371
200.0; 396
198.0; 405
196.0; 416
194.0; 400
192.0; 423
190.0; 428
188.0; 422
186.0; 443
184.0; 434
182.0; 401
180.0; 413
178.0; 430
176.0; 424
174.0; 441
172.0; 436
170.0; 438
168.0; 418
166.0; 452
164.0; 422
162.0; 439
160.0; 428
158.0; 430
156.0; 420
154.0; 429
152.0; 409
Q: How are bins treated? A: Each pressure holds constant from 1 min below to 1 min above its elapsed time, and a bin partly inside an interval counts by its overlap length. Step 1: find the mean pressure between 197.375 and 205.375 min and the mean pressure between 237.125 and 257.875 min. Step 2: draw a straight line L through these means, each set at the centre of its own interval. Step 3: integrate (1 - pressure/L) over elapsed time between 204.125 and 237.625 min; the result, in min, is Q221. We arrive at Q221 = 3.13 min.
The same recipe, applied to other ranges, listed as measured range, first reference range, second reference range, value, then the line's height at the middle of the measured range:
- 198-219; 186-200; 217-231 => 2.5 min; 388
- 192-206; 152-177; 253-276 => 1.4 min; 433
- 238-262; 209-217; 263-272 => -0.7 min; 403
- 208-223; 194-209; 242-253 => 2.4 min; 387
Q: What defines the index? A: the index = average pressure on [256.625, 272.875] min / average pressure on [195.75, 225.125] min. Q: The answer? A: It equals 1.26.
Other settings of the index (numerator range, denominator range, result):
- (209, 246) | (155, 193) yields 0.86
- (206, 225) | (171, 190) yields 0.78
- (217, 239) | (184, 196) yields 0.88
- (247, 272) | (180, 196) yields 1.02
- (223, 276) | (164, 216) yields 1.04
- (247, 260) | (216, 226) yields 1.22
